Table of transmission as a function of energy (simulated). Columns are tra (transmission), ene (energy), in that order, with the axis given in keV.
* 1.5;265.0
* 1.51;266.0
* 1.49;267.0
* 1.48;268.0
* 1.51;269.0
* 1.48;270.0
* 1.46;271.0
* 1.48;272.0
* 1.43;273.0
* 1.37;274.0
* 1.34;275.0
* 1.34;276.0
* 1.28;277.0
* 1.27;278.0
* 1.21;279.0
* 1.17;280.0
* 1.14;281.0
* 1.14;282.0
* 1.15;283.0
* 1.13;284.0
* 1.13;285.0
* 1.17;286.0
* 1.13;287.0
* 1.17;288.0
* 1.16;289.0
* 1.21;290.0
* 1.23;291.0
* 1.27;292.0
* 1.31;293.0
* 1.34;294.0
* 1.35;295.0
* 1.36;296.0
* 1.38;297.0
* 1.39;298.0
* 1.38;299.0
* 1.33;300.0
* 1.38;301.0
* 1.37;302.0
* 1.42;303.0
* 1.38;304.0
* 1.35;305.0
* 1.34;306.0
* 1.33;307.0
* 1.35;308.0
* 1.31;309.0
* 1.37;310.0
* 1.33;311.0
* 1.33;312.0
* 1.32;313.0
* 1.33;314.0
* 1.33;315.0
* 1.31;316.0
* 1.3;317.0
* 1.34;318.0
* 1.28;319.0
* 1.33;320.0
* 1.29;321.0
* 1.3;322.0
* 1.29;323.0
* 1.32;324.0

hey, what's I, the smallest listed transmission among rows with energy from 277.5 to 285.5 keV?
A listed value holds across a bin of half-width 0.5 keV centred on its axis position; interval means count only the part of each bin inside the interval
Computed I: 1.13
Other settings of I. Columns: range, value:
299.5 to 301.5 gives 1.33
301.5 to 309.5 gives 1.31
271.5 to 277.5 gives 1.28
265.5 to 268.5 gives 1.48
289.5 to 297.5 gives 1.21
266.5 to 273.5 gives 1.43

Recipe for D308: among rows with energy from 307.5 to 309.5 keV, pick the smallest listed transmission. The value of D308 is 1.31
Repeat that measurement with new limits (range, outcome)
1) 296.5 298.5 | 1.38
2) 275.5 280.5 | 1.17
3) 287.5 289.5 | 1.16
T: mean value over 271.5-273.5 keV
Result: 1.46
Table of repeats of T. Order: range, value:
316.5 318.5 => 1.32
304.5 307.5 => 1.34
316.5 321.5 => 1.31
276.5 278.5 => 1.27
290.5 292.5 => 1.25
